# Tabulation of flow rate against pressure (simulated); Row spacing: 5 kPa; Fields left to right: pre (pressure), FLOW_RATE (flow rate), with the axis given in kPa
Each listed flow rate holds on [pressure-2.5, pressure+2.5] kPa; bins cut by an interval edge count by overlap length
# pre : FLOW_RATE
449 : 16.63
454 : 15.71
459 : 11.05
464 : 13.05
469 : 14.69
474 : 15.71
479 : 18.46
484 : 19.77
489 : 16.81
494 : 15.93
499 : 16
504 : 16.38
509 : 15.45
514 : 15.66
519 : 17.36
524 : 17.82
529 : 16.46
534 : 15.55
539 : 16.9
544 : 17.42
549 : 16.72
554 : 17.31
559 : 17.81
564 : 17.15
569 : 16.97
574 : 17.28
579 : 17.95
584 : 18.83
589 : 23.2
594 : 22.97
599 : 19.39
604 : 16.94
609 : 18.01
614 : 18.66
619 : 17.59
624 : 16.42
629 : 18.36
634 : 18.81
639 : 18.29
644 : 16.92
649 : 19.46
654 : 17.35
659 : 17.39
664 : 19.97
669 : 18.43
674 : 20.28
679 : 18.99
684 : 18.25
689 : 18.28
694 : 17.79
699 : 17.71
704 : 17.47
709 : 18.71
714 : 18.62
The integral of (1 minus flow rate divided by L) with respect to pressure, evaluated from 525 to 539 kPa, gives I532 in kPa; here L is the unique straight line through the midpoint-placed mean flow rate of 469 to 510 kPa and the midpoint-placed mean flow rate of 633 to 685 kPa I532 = 0.7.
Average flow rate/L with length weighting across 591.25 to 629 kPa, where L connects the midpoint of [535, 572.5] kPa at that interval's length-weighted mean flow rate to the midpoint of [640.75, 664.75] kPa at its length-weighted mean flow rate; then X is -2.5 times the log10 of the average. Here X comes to -0.06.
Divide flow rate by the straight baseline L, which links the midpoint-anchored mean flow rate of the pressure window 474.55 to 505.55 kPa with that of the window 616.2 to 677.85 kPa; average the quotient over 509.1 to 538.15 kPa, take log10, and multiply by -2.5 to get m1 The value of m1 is 0.058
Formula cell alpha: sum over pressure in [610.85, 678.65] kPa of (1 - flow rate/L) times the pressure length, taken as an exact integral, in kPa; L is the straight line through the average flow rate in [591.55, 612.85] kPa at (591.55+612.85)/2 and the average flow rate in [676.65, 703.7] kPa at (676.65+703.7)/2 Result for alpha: 1.4 kPa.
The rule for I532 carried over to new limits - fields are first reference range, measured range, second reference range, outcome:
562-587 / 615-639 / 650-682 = 0.6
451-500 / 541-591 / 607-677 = -2.6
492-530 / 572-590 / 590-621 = -0.6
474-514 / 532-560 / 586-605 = 2.9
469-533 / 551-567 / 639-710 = -0.1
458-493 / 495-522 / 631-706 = 0.2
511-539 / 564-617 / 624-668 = -4.4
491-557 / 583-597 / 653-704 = -3.7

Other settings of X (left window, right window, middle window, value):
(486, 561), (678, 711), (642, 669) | -0.03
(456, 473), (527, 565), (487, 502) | -0.12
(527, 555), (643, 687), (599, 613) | -0.01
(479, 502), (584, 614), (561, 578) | 0.12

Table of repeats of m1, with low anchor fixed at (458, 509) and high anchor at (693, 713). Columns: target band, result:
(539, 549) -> -0.04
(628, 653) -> -0.06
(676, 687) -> -0.05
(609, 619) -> -0.07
